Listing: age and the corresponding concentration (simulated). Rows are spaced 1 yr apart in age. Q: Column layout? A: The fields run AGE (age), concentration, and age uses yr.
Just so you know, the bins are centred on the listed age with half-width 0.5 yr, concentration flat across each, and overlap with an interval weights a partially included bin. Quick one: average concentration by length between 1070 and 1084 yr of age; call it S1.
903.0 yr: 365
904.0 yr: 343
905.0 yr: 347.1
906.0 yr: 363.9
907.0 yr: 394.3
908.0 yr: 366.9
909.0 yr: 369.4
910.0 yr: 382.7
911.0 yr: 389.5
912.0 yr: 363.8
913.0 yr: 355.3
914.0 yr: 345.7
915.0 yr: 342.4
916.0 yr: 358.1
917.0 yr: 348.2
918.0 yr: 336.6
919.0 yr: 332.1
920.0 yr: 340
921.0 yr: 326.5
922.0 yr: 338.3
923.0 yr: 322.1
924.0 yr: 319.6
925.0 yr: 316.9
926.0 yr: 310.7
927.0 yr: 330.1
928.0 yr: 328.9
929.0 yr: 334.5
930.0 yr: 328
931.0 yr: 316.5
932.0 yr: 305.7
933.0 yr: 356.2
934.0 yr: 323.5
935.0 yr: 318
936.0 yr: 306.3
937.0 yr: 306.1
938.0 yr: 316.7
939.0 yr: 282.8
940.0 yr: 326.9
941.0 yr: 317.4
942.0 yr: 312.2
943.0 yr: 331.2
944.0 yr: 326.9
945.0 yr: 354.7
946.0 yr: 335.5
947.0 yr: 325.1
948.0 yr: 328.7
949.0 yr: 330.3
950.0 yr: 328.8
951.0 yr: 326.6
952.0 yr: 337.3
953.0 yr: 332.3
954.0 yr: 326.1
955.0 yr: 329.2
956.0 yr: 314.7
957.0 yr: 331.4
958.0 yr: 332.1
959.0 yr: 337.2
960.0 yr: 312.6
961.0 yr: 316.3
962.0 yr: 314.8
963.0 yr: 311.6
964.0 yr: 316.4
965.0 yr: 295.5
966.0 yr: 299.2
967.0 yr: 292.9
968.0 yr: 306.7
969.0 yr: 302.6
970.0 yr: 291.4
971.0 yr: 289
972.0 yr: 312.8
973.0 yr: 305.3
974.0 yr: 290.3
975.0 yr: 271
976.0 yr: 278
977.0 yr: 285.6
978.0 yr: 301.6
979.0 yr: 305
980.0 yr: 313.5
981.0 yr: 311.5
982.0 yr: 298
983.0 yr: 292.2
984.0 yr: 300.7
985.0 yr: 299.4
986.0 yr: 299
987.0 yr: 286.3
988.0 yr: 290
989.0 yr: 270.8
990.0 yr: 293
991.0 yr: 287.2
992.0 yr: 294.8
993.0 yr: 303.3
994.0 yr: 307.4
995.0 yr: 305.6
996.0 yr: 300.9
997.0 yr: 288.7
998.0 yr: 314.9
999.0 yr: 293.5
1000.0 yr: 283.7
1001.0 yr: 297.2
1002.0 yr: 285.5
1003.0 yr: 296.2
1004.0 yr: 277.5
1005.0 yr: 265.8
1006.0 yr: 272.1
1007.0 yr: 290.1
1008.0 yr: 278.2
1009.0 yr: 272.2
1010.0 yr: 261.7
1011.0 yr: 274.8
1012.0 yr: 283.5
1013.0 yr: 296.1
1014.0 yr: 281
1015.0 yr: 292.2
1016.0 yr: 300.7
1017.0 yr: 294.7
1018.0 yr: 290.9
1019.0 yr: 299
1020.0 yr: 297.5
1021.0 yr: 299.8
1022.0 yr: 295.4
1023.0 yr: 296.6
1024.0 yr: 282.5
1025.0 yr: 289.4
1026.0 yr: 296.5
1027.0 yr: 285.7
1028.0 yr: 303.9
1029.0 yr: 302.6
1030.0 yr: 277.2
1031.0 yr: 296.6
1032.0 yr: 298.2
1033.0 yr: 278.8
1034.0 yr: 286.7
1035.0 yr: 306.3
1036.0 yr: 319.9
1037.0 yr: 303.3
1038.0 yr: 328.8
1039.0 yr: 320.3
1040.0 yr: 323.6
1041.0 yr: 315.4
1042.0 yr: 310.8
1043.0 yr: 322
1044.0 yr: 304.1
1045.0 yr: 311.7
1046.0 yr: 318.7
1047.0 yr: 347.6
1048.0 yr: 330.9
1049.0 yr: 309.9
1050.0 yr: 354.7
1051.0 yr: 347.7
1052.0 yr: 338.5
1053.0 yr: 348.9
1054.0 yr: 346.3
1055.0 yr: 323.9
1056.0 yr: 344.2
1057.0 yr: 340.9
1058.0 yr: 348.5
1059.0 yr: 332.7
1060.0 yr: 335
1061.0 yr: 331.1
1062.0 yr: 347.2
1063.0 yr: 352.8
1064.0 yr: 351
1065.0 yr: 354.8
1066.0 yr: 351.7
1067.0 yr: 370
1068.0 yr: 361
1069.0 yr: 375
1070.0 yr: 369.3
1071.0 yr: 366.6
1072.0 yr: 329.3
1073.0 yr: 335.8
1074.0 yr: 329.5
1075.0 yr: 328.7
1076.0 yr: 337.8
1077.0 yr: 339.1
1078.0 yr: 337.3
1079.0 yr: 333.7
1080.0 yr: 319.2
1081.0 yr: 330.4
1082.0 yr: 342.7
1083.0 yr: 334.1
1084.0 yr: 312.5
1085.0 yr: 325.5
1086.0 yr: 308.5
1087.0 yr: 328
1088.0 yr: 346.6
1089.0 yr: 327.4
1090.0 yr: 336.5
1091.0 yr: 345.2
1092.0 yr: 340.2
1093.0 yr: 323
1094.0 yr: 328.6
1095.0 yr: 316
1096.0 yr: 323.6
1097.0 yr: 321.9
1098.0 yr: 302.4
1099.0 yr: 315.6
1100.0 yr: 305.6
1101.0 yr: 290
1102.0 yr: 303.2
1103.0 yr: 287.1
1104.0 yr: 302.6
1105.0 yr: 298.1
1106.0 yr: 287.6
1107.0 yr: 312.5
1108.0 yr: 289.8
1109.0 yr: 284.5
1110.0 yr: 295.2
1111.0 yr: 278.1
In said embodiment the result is 336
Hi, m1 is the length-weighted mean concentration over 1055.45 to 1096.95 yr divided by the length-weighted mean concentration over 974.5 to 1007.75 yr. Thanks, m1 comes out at 1.2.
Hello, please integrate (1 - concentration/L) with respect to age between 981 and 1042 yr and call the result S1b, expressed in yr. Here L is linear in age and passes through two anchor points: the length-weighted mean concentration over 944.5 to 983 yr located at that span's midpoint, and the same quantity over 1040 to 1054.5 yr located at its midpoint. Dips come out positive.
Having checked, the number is 5.29 yr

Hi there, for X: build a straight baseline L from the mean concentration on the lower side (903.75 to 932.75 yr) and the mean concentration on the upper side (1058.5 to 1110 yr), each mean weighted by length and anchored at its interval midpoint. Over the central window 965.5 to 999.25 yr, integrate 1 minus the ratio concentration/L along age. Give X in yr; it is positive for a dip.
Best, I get 4.1 yr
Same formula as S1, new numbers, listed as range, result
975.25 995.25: 296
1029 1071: 330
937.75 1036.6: 301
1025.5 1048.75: 308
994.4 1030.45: 290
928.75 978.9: 315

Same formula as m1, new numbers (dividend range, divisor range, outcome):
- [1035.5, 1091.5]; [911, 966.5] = 1.03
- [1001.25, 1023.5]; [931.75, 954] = 0.88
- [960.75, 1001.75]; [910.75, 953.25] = 0.90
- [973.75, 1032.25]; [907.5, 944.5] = 0.87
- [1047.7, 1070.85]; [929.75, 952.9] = 1.07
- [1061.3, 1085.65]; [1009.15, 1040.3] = 1.16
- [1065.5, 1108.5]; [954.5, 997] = 1.08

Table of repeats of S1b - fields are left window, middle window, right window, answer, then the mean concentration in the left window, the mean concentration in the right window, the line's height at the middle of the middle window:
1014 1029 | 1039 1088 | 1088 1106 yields -4.84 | 294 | 316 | 306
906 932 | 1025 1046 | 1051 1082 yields 2.39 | 344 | 344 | 344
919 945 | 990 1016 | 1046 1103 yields 3.17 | 323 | 335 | 329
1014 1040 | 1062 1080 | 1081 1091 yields -1.45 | 298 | 330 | 322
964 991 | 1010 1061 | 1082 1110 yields -0.87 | 296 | 315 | 305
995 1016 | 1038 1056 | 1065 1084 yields -0.44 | 286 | 343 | 321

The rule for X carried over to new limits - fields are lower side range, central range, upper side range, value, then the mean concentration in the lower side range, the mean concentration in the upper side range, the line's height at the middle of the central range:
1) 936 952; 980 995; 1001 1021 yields 0.1 yr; 323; 285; 299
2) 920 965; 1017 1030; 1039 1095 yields 1.5 yr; 324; 336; 332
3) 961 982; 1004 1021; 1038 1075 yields 1.8 yr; 300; 339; 319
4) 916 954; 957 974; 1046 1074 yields 1.1 yr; 326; 345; 331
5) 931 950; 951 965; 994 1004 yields -0.4 yr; 322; 296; 315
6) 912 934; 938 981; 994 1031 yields 0.3 yr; 333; 290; 316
